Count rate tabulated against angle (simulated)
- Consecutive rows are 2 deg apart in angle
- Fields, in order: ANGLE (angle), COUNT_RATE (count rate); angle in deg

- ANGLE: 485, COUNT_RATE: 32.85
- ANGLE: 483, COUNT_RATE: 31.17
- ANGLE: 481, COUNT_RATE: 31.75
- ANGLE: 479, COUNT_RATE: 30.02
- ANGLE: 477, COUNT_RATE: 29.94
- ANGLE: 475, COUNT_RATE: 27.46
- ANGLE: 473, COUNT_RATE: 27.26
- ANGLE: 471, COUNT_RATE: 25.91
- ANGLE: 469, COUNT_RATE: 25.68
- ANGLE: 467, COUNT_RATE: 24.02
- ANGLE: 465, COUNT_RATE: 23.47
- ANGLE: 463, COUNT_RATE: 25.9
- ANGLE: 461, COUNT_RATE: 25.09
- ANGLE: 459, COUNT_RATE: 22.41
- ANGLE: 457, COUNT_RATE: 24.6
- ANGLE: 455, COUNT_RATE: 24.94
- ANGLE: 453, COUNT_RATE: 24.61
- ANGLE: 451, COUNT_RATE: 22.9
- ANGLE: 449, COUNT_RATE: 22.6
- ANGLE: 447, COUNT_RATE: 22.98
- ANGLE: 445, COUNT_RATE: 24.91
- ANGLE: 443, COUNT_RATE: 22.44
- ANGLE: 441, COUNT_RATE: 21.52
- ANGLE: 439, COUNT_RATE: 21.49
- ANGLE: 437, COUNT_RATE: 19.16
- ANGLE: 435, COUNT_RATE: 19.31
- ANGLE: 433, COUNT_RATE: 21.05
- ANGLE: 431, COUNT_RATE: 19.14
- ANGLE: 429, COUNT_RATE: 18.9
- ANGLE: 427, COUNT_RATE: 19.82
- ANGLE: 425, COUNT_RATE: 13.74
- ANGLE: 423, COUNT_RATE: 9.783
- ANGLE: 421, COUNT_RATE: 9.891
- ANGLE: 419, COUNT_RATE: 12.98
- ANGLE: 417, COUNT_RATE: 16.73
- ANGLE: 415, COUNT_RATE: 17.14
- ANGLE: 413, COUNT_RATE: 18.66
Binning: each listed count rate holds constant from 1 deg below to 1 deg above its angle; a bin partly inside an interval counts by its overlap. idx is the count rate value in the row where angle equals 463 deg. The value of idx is 25.9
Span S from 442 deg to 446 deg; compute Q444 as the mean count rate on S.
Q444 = 23.7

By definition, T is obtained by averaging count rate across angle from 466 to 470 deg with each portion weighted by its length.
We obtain 24.9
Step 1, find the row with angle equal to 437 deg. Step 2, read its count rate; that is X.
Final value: 19.16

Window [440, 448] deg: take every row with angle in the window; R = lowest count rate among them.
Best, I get 21.52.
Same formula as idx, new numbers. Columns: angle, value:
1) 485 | 32.85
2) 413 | 18.66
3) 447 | 22.98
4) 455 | 24.94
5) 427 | 19.82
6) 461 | 25.09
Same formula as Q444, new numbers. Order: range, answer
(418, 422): 11.4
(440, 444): 22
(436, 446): 21.9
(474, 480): 29.1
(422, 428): 14.4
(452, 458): 24.7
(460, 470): 24.8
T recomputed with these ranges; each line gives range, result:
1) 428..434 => 19.7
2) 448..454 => 23.4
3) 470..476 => 26.9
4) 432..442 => 20.5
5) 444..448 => 23.9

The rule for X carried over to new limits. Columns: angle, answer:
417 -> 16.73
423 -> 9.783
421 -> 9.891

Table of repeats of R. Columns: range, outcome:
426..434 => 18.9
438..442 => 21.49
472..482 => 27.26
